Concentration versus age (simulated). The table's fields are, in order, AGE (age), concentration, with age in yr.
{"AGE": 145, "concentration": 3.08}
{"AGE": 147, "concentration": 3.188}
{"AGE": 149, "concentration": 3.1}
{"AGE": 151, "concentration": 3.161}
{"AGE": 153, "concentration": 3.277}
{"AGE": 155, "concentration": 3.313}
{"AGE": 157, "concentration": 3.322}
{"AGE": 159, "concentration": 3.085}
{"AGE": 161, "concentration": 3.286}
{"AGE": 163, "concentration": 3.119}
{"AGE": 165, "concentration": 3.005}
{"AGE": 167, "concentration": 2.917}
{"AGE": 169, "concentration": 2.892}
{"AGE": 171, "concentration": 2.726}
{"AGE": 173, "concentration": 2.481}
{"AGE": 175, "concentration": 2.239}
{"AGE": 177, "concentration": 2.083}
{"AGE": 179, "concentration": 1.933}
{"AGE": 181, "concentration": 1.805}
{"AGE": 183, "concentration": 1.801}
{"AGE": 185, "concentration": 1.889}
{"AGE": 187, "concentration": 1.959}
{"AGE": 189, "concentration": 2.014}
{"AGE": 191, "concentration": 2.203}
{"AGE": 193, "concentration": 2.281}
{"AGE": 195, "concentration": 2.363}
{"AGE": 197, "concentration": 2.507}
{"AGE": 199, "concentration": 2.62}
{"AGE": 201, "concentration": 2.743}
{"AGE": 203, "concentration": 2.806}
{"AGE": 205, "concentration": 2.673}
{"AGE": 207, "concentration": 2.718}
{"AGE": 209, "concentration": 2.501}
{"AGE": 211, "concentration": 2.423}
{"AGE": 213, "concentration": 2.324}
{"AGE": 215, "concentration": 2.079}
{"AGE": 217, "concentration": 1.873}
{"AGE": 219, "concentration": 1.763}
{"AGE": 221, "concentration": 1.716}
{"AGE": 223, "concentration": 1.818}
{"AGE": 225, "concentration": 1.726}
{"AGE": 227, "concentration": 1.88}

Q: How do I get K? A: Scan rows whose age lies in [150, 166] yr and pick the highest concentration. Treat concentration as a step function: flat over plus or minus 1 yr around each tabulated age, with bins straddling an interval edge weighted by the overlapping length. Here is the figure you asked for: 3.322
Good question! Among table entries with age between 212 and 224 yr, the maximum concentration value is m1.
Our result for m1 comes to 2.324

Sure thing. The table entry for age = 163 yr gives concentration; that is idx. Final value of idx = 3.119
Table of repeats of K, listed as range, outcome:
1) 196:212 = 2.806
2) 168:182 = 2.892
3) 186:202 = 2.743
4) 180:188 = 1.959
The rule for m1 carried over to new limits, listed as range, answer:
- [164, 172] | 3.005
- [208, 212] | 2.501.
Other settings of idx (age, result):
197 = 2.507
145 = 3.08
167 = 2.917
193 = 2.281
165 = 3.005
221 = 1.716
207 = 2.718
